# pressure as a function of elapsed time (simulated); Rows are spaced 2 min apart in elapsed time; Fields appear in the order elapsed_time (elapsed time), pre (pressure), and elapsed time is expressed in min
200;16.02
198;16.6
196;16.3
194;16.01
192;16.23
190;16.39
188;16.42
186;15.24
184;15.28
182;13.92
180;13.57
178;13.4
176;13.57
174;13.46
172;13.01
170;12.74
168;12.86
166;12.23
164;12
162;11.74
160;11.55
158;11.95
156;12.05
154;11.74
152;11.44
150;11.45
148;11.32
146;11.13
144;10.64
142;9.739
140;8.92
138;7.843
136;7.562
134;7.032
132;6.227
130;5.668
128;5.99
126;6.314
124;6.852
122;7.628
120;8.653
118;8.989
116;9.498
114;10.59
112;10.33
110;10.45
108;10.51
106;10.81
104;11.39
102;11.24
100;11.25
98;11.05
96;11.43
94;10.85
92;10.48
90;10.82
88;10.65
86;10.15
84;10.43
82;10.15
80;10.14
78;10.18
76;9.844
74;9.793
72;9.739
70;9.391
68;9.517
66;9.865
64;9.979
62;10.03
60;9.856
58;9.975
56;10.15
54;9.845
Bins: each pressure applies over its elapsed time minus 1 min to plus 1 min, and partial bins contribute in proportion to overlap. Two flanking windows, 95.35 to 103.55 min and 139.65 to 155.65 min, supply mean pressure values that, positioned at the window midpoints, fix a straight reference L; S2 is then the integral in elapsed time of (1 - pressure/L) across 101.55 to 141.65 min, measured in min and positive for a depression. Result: 9.0 min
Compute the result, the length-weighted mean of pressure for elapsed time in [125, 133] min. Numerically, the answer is 6.05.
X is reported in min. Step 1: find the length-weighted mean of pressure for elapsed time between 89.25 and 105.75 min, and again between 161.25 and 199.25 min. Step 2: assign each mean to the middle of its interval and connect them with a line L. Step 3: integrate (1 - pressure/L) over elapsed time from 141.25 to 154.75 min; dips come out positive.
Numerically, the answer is 2.03 min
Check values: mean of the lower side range 11.1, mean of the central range 11.1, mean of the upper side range 14.3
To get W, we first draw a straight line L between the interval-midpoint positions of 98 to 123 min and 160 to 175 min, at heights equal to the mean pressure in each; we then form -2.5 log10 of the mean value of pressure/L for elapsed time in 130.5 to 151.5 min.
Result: 0.24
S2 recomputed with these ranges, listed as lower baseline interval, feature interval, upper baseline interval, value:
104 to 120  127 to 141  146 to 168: 5.0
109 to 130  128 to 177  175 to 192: 4.9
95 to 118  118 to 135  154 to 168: 6.4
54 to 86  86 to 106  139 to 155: -1.4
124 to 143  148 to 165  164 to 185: -1.8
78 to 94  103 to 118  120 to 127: -3.8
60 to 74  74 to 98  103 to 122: -1.5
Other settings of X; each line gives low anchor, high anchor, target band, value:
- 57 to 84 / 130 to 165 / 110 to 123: 0.9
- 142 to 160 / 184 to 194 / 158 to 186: 1.7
